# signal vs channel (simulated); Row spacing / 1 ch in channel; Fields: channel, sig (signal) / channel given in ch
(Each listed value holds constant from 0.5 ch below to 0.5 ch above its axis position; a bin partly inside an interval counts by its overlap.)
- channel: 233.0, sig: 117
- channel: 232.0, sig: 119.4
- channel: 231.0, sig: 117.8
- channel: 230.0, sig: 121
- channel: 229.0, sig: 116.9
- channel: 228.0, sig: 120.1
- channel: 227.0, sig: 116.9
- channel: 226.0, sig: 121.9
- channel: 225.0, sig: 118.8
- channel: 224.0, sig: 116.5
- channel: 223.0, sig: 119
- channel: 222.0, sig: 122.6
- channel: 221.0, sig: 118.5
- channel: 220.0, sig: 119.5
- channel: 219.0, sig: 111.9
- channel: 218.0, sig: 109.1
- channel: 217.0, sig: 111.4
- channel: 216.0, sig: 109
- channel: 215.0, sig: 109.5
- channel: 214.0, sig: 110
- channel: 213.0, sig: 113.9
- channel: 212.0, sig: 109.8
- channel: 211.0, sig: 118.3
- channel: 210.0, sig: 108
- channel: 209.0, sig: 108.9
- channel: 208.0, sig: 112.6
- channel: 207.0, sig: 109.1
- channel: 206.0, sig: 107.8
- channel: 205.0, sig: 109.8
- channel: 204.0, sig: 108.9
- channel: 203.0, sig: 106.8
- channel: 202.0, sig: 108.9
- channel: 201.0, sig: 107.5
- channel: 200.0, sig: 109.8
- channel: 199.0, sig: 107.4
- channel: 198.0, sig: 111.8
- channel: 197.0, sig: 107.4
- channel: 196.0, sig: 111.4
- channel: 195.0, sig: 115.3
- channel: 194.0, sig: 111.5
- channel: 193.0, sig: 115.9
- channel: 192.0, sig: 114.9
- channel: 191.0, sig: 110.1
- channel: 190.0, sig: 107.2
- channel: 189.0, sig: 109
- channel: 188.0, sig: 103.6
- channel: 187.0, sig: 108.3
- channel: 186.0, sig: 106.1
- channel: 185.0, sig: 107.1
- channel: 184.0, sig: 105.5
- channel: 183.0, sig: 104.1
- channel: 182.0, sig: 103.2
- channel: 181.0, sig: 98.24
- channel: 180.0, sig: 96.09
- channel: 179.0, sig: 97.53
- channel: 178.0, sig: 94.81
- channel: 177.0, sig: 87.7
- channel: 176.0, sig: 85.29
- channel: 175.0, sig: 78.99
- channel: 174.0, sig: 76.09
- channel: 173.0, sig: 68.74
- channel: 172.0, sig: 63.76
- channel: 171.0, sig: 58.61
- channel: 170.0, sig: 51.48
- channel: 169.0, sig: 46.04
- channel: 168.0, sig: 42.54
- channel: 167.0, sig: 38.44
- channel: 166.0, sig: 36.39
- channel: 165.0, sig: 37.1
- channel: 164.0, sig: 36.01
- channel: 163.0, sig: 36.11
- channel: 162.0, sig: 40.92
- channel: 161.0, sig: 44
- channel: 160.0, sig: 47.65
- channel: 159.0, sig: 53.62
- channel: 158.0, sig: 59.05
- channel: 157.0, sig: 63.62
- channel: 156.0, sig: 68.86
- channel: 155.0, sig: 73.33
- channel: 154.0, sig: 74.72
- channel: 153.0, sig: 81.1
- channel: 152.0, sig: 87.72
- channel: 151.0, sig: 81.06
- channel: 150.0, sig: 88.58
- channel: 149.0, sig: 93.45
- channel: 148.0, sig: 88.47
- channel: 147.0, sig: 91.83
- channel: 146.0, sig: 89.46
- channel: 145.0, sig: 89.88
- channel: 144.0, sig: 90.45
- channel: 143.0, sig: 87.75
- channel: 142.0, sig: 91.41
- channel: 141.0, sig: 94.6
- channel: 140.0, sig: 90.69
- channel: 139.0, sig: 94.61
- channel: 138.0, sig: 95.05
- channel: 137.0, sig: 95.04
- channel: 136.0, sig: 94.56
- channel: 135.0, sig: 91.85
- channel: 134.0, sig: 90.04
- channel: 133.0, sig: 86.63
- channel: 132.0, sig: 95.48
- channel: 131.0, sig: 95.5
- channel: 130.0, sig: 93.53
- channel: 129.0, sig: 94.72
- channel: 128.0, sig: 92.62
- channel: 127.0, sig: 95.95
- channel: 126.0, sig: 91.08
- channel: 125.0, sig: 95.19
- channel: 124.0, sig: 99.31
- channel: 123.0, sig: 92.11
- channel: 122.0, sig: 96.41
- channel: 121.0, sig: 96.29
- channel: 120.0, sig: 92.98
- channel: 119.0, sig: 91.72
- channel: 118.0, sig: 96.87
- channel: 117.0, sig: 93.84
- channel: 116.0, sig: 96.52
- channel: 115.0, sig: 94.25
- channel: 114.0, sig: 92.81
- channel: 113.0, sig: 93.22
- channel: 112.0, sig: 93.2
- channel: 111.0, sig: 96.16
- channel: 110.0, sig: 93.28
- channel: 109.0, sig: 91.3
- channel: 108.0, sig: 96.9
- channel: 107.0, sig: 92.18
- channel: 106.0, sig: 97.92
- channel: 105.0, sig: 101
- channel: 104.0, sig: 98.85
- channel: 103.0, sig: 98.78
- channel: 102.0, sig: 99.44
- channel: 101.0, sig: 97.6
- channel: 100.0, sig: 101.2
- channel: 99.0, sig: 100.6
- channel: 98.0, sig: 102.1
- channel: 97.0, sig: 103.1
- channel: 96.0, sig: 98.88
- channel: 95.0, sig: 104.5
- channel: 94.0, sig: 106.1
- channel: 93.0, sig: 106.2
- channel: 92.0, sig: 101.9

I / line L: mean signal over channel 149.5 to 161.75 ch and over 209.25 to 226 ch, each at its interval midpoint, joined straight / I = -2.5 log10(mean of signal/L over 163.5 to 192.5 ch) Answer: 0.06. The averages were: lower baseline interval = 68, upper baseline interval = 114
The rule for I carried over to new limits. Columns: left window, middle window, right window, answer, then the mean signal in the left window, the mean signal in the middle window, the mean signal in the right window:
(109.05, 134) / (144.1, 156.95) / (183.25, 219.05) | 0.19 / 94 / 83.5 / 110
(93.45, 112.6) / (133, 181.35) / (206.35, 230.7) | 0.38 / 98.6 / 74.3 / 115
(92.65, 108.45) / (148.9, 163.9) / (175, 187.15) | 0.46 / 100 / 64.7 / 98.4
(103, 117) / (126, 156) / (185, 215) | 0.12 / 95.3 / 89.7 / 110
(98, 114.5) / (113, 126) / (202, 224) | 0.04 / 96.7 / 94.7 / 112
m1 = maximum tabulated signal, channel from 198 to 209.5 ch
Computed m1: 112.6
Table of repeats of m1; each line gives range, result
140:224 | 122.6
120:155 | 99.31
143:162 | 93.45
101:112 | 101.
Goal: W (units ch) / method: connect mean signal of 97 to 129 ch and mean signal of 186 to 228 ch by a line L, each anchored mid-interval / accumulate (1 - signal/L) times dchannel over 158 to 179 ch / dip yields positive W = 9.6 ch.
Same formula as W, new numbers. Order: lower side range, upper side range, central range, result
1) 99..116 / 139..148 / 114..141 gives -0.2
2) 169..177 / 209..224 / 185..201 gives -3.7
